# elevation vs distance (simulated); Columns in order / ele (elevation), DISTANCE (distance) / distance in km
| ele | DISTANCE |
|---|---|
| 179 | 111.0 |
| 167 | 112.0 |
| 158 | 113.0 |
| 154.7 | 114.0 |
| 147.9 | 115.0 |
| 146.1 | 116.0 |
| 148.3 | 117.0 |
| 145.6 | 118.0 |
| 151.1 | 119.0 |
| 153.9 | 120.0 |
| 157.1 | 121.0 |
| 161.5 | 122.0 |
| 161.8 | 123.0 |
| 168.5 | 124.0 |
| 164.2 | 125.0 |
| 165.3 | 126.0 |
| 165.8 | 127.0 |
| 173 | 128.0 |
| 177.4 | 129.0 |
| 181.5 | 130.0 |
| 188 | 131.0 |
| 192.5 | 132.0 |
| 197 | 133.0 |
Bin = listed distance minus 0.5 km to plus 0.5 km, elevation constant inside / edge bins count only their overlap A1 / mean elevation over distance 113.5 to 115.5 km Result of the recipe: 151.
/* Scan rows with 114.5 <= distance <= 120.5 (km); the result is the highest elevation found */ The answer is 153.9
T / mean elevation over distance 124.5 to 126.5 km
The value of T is 165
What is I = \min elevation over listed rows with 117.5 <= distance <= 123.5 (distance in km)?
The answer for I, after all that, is 145.6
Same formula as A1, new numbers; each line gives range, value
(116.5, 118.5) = 147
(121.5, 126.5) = 164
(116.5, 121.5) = 151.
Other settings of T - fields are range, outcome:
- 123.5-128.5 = 167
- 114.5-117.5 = 147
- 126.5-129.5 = 172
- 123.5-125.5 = 166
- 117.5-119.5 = 148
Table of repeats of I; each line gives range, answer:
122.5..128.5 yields 161.8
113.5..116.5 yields 146.1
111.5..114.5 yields 154.7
